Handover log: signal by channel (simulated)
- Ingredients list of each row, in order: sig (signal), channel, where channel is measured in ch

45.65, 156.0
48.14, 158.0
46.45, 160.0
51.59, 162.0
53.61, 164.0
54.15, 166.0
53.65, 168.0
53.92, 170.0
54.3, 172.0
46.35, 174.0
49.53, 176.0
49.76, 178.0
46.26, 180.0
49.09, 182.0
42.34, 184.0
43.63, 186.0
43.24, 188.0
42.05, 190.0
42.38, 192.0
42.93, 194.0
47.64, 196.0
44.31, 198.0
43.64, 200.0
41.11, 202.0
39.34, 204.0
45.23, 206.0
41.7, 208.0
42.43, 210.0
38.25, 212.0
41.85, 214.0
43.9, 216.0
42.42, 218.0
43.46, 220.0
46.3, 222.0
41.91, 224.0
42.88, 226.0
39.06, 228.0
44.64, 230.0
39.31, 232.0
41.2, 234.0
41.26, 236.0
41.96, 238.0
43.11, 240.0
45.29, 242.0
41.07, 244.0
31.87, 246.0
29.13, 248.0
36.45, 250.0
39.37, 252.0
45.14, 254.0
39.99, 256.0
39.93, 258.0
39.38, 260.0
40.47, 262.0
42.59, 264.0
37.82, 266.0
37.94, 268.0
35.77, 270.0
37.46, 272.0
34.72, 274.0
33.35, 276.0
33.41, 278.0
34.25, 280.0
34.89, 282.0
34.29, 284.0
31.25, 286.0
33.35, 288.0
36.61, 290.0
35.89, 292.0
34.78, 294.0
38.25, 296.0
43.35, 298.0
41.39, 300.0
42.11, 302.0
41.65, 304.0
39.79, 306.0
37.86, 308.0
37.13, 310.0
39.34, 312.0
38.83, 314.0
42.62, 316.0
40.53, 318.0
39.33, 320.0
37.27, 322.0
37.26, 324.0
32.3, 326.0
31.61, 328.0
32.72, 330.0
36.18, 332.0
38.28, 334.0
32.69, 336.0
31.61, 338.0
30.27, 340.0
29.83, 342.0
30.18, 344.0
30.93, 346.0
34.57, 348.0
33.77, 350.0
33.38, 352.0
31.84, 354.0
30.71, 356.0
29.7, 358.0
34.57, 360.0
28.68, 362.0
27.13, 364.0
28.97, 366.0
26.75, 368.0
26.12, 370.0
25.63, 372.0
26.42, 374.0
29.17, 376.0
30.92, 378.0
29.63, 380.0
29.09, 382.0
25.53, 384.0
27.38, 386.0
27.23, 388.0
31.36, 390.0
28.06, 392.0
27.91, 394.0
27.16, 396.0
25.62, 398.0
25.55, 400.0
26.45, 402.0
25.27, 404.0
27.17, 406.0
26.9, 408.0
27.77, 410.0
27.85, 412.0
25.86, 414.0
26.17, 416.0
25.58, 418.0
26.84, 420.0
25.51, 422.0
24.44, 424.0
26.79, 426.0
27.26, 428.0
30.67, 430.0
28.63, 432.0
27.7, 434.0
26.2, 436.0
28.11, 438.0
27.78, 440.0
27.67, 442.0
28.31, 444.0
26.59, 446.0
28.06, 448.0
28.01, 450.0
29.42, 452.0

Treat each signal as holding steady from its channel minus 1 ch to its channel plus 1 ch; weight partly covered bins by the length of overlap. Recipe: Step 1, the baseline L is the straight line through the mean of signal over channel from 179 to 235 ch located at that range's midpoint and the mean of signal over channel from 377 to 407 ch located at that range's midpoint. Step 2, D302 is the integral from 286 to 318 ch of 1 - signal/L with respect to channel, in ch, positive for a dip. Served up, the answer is -3.3 ch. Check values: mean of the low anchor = 42.9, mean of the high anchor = 27.6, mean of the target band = 38.7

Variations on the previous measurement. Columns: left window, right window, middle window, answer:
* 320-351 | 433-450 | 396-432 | 3.0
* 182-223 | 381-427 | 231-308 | -1.1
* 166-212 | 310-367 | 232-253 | 1.2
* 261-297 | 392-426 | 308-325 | -3.0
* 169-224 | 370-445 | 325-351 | 0.3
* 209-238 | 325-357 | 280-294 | 1.0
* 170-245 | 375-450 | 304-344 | -1.8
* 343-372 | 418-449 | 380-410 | 1.6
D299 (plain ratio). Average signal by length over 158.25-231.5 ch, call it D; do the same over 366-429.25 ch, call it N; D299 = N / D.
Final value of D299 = 0.60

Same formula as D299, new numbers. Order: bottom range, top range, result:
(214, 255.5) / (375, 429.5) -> 0.66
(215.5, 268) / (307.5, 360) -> 0.85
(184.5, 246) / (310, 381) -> 0.77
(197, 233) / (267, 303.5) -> 0.86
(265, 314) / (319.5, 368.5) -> 0.88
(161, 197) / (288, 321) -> 0.81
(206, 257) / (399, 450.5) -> 0.66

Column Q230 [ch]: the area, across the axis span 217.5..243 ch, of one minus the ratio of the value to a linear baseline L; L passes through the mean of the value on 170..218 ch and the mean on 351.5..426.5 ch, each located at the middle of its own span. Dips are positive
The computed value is -0.67 ch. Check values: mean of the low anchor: 44.6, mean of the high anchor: 27.8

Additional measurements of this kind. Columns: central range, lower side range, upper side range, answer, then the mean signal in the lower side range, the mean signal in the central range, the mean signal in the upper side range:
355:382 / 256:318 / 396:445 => 2.0 ch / 37.8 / 28.8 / 26.9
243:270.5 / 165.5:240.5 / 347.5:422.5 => 0.8 ch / 44.4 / 38.4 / 28.2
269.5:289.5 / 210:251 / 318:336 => 2.1 ch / 40.8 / 34.3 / 35.7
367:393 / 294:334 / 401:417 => 1.9 ch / 38.3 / 27.9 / 26.7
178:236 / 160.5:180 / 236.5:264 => 3.7 ch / 51.4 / 43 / 39.6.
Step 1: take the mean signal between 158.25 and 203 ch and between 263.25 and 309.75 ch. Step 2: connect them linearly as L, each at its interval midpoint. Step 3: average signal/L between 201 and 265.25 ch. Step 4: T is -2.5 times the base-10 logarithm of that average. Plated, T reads 0.032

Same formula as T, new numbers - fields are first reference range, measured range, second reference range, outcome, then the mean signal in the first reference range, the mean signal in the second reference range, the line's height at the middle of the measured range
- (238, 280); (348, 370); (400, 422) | 0.00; 38.2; 26.5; 30.5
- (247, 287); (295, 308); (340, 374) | -0.19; 36.9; 30.1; 34.3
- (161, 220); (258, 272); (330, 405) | 0.00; 45.8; 29.6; 39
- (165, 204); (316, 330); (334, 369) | -0.09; 46.7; 31.1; 33.8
